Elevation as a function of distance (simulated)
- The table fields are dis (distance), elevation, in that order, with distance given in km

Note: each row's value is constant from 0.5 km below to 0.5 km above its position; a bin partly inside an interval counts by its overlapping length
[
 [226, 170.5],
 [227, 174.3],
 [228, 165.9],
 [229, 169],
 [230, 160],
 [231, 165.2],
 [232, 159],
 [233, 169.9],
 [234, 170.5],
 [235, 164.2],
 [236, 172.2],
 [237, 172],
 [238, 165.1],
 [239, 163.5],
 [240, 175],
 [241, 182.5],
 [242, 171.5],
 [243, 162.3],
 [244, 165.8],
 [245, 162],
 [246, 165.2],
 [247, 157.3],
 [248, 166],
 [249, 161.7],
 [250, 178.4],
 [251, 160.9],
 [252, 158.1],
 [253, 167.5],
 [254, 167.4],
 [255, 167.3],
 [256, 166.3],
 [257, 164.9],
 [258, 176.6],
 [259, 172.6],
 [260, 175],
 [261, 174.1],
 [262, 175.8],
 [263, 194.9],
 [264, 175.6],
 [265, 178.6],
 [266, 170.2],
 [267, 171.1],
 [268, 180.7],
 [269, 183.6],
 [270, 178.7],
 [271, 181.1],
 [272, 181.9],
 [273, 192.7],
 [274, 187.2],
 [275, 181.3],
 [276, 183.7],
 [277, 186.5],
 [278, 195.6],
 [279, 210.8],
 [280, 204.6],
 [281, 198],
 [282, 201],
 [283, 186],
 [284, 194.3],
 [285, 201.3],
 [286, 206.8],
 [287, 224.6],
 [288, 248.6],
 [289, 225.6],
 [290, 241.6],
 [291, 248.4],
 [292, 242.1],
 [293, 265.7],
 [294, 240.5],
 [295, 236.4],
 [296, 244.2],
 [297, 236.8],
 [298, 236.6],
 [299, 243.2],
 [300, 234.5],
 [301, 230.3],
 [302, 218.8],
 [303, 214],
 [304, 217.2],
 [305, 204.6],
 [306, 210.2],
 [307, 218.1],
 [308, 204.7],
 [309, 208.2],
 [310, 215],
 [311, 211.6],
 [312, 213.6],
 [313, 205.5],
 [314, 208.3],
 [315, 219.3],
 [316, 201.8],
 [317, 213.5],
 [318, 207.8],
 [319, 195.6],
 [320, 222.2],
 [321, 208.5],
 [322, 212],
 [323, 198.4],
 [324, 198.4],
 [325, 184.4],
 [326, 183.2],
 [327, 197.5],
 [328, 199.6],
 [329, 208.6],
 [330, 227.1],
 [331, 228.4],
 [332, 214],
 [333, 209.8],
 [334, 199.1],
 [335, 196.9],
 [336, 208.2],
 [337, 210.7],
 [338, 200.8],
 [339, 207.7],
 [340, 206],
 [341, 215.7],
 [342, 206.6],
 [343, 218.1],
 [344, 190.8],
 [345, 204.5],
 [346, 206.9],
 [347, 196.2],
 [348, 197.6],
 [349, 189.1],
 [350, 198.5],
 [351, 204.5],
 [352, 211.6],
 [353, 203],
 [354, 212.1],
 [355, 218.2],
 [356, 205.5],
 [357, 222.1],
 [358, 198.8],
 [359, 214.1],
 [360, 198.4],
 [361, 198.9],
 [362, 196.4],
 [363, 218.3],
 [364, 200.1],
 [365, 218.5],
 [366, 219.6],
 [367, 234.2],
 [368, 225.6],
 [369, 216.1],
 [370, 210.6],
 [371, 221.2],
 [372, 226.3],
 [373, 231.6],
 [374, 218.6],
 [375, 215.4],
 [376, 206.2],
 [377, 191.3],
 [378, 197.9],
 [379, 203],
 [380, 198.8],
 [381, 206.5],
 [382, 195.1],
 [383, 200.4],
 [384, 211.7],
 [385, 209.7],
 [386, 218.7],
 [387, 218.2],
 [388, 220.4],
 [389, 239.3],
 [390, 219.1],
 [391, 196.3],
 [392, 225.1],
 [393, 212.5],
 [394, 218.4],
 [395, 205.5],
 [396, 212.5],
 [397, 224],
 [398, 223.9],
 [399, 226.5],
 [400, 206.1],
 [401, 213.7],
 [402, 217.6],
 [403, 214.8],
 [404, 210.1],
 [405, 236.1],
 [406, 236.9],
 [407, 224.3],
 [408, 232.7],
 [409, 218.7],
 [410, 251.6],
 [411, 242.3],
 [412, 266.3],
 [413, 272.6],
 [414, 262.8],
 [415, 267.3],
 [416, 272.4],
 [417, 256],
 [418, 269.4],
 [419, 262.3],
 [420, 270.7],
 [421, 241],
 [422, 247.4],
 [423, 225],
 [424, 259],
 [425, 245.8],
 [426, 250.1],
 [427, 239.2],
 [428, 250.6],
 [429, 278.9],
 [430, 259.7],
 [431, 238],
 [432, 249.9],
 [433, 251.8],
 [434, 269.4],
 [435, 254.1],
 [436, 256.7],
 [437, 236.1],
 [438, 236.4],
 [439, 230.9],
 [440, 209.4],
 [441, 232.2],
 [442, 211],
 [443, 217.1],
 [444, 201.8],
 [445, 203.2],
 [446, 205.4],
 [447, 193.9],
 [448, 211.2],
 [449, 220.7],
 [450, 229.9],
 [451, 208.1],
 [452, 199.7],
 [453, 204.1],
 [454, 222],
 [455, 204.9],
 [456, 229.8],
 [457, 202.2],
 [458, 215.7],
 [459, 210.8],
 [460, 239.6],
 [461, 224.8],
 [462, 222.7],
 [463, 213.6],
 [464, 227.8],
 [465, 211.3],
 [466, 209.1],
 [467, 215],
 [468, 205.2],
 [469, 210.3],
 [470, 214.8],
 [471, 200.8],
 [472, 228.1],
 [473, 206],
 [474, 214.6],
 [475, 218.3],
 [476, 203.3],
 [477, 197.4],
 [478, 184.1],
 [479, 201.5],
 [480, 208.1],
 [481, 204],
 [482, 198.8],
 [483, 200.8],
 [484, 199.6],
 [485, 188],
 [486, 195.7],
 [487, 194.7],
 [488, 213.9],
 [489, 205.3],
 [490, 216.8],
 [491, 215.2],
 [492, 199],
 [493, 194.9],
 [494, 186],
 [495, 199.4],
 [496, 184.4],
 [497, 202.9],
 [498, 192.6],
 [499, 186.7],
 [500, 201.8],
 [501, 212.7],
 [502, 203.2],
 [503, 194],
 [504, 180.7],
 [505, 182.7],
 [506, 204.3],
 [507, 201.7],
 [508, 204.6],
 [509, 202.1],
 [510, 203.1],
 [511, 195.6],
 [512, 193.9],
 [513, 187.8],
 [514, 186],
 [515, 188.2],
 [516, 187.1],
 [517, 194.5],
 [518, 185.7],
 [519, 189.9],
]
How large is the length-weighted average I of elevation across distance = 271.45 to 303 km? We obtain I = 217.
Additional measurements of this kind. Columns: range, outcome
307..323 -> 210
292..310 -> 227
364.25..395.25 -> 214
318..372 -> 208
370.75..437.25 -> 232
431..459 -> 223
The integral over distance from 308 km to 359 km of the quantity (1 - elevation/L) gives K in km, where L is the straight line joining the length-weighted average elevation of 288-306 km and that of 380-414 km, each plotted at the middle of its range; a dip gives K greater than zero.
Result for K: 5.1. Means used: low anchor 234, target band 206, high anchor 222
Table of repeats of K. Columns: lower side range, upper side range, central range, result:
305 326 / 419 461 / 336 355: 0.72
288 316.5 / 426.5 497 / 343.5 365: 1.73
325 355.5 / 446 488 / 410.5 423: -3.10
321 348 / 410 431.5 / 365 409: 3.66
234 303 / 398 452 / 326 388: 2.51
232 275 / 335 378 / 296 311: -2.48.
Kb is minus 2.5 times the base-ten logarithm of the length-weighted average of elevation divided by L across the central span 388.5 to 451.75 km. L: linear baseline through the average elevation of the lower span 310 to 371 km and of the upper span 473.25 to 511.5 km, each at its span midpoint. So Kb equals -0.15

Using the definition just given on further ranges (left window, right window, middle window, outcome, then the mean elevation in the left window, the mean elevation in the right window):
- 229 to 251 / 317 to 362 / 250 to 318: -0.10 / 167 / 205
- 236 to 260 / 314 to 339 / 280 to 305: -0.19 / 168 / 206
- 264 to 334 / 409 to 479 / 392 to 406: 0.03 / 209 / 230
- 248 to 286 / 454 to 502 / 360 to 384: -0.09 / 181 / 207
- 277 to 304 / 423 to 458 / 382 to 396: 0.06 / 223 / 230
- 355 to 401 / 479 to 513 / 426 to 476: -0.10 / 213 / 199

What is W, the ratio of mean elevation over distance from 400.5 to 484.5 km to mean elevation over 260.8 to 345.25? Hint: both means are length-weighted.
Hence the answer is 1.1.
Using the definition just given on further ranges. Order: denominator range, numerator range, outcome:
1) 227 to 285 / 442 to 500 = 1.18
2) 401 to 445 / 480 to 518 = 0.81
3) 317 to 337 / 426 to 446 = 1.16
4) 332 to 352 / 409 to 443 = 1.22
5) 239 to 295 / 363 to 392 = 1.13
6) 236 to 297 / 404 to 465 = 1.24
